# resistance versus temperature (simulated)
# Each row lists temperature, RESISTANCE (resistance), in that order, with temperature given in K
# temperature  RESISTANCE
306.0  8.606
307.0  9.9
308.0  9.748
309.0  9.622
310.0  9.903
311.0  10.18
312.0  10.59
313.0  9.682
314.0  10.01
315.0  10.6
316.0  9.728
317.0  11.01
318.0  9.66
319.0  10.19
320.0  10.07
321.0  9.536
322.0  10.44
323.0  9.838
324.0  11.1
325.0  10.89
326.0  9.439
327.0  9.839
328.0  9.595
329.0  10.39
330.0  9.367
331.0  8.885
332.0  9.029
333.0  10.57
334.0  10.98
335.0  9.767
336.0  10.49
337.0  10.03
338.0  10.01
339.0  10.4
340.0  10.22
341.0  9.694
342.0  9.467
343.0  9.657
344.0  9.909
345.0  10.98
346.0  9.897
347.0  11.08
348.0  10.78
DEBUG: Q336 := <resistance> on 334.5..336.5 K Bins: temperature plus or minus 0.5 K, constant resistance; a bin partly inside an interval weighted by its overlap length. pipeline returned 10.1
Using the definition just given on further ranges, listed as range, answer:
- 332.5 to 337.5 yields 10.4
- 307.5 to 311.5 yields 9.86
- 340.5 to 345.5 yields 9.94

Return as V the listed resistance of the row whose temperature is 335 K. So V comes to 9.767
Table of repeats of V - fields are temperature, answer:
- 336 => 10.49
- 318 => 9.66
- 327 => 9.839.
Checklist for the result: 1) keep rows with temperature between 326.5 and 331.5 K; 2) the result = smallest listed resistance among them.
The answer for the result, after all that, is 8.885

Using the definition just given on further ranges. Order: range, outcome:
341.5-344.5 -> 9.467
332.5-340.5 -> 9.767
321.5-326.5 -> 9.439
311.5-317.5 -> 9.682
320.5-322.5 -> 9.536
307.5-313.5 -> 9.622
